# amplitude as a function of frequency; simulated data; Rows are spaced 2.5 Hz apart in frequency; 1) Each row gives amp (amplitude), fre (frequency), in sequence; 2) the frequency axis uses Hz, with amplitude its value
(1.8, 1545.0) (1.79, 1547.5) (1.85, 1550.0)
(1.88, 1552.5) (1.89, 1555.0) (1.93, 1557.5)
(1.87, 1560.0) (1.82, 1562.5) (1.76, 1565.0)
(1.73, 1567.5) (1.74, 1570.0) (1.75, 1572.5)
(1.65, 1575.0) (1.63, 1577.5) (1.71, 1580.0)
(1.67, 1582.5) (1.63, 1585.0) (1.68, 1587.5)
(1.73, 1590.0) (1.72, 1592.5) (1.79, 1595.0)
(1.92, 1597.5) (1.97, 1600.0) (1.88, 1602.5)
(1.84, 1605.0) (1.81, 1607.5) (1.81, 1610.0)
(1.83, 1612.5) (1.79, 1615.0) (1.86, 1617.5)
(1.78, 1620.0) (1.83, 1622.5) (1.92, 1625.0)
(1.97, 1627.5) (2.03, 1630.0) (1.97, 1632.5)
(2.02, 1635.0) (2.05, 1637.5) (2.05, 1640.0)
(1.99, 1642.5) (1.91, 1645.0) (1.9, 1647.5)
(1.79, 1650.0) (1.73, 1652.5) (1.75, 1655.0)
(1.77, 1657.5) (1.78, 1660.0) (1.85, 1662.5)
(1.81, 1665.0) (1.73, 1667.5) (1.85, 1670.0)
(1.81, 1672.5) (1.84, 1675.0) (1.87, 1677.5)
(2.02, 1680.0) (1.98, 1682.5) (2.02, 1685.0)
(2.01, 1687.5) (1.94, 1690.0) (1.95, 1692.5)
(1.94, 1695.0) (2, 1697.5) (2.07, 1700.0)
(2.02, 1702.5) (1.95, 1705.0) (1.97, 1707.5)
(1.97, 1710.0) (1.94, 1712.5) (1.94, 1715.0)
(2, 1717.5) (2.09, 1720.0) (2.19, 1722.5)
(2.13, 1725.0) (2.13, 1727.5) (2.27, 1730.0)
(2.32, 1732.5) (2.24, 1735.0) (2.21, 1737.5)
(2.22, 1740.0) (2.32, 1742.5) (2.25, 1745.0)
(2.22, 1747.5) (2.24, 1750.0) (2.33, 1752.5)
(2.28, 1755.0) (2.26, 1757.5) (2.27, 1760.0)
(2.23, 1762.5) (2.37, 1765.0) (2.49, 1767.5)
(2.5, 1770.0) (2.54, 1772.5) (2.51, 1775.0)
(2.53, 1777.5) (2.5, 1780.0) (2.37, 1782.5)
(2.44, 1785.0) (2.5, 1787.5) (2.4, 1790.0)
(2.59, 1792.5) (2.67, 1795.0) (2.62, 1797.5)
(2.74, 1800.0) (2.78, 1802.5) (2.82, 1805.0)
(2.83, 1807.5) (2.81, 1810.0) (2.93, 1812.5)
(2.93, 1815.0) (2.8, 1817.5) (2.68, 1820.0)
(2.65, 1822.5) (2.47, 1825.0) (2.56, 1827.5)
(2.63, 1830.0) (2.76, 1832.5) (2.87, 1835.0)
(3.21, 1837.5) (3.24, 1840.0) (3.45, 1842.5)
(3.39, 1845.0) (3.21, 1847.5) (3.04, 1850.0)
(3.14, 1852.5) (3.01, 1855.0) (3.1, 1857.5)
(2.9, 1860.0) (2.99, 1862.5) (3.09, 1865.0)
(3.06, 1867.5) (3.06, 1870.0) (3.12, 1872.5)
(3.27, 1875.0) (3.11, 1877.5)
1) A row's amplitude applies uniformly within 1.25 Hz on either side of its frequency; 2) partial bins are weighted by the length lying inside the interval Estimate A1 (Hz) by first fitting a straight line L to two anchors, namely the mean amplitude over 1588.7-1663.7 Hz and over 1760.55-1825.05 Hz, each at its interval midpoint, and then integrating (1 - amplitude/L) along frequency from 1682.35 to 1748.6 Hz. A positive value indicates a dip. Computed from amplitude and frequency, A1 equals 5.2 Hz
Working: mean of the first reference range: 1.87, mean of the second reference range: 2.6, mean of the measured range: 2.09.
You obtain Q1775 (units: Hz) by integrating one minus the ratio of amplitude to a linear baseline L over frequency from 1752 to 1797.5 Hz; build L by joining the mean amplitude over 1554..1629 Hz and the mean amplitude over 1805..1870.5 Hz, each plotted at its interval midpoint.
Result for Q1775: 3.7 Hz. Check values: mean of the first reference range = 1.8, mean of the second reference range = 2.95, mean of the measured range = 2.44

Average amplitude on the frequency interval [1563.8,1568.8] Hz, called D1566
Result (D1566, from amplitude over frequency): 1.74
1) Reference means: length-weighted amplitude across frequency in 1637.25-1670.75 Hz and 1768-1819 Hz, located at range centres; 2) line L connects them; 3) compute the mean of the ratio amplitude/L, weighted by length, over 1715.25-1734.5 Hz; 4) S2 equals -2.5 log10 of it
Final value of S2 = 0.05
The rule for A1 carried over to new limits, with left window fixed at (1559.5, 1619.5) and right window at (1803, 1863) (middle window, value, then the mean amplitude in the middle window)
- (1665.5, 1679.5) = 2.2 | 1.83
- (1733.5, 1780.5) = 4.2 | 2.34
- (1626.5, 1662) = 2.2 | 1.91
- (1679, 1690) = 1.1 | 2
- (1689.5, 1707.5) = 2.4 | 1.98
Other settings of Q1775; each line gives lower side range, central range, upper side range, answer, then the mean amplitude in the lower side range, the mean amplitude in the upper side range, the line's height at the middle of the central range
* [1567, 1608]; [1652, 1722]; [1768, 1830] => 8.0 Hz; 1.76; 2.63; 2.17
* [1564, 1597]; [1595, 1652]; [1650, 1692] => -3.8 Hz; 1.71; 1.86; 1.78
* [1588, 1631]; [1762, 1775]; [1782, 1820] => 0.5 Hz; 1.85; 2.69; 2.55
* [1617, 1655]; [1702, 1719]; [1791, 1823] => 2.3 Hz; 1.92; 2.76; 2.28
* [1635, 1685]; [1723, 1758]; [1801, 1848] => 1.9 Hz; 1.88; 2.89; 2.37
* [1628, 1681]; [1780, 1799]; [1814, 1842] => 0.7 Hz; 1.88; 2.82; 2.61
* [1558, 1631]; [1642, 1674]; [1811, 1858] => 4.3 Hz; 1.8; 2.95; 2.1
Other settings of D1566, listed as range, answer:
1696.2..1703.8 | 2.03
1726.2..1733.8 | 2.24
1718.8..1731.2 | 2.16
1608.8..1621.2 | 1.81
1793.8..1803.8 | 2.7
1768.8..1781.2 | 2.52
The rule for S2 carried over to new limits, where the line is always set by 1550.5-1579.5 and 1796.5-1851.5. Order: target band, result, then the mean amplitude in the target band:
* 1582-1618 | 0.08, 1.8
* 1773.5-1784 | 0.09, 2.48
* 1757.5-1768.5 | 0.13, 2.33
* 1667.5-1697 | 0.19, 1.92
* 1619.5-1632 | 0.07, 1.92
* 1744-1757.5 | 0.14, 2.26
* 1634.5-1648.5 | 0.07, 1.99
